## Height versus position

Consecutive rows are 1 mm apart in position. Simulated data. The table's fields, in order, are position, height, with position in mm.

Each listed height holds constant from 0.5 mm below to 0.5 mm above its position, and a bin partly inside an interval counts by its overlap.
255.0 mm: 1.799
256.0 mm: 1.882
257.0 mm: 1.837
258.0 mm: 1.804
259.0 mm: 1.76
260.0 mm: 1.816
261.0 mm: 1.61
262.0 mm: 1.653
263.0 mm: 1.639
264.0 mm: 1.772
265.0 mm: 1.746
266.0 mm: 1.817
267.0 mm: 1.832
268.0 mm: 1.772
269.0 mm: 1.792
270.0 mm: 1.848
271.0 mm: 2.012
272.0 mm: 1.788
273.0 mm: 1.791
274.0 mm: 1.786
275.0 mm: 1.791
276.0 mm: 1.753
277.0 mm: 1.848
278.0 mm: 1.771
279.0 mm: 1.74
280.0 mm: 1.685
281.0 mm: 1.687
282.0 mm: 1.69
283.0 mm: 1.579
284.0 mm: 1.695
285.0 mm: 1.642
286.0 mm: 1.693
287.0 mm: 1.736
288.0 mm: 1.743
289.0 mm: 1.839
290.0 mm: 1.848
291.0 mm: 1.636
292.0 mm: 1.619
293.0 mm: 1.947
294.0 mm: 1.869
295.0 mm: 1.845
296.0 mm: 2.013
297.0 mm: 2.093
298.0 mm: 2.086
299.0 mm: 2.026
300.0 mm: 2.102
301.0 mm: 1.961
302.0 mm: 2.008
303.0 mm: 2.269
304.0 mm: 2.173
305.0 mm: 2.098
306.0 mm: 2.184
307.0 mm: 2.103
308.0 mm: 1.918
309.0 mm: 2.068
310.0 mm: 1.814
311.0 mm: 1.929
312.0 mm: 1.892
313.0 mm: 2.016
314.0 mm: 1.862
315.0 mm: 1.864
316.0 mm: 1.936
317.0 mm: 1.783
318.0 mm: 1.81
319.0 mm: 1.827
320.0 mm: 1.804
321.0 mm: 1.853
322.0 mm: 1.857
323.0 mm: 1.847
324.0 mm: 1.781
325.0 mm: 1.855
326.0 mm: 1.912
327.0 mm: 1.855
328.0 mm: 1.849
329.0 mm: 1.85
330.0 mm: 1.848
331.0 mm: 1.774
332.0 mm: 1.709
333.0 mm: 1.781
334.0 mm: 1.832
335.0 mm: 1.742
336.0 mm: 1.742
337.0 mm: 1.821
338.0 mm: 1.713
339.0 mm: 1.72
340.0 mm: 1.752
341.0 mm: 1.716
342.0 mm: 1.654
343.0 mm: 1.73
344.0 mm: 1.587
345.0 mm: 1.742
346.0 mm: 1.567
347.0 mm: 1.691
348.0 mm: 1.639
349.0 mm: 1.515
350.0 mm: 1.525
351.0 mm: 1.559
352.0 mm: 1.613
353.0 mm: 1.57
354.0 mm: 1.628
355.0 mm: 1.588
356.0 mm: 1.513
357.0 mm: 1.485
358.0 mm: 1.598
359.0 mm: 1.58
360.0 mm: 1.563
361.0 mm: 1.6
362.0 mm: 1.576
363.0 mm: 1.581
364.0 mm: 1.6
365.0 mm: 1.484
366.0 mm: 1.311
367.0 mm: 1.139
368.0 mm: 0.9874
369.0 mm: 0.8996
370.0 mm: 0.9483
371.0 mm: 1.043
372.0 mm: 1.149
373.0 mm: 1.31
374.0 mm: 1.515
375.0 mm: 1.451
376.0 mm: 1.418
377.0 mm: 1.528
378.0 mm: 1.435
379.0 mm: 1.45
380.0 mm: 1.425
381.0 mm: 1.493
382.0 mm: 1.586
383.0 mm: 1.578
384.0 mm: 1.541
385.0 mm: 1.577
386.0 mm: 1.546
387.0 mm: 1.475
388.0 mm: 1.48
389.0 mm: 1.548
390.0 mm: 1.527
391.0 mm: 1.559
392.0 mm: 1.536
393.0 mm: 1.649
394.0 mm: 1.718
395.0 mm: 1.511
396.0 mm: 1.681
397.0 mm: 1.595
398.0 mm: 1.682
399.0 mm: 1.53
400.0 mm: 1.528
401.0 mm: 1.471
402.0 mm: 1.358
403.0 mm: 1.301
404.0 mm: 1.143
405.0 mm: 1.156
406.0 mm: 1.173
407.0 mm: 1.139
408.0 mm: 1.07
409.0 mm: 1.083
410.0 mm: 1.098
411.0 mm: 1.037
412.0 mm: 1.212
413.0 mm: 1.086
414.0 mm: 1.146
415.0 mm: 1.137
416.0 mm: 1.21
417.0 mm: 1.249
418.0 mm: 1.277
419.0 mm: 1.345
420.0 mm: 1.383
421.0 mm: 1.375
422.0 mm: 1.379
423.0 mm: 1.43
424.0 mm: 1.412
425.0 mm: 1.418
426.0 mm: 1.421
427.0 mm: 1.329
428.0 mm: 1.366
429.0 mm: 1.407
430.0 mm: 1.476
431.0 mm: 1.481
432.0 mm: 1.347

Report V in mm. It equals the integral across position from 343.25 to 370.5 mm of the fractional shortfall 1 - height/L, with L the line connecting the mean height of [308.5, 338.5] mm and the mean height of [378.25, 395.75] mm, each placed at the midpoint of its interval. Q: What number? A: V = 3.2 mm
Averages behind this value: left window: 1.84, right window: 1.54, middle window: 1.49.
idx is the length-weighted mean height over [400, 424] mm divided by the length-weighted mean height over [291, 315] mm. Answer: 0.6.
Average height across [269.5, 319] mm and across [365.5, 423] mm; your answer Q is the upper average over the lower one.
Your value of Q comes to 0.7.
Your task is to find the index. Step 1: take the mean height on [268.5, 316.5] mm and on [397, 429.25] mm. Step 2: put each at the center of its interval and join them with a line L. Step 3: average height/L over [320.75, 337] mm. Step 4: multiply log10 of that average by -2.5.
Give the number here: -0.07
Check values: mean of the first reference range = 1.88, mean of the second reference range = 1.3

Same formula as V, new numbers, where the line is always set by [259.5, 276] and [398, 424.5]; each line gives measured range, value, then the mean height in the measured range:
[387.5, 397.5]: -1.85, 1.58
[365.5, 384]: 0.97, 1.32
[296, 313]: -4.09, 2.04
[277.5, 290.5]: 0.01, 1.72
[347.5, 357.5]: -0.59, 1.56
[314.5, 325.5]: -1.70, 1.84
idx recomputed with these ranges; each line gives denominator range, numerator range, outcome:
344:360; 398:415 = 0.78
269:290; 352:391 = 0.82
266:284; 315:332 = 1.04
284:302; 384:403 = 0.83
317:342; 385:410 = 0.80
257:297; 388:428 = 0.77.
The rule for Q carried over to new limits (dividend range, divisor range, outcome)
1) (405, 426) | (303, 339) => 0.66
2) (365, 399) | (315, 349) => 0.81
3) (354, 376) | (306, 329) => 0.73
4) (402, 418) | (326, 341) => 0.65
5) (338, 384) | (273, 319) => 0.80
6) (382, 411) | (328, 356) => 0.85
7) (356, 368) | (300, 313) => 0.73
